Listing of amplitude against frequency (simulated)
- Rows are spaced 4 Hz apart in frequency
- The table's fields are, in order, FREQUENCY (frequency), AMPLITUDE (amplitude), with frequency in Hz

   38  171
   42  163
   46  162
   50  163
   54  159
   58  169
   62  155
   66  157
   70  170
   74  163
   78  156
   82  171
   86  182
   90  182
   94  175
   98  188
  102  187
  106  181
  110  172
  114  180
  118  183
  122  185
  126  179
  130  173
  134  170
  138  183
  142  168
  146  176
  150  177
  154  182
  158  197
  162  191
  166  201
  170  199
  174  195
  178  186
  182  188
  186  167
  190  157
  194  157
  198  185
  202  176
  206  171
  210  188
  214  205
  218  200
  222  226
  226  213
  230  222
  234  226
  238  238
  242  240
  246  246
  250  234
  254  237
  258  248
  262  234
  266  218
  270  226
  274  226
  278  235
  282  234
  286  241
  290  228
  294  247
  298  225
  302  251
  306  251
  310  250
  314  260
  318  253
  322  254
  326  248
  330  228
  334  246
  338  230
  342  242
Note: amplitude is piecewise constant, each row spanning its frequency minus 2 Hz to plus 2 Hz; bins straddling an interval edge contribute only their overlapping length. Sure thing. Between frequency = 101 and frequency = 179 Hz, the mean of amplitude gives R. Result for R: 183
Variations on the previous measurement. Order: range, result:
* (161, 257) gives 203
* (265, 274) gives 223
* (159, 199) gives 183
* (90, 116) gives 181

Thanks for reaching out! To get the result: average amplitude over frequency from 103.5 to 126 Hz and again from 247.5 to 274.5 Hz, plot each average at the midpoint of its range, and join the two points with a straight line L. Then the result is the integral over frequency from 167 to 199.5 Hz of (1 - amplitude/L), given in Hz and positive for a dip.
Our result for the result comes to 3.9 Hz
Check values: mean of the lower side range 180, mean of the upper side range 232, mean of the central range 180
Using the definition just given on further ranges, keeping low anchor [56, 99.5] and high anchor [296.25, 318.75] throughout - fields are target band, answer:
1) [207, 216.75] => 0.97 Hz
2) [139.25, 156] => 1.51 Hz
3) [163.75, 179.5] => 0.49 Hz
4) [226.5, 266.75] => -1.16 Hz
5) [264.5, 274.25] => 0.51 Hz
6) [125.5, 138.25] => 0.89 Hz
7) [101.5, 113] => 0.04 Hz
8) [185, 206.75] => 4.28 Hz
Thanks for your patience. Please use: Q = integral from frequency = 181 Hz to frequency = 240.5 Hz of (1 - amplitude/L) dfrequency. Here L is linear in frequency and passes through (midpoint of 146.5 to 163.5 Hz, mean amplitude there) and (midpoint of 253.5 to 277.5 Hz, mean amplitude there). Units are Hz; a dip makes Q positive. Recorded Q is 4.0 Hz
